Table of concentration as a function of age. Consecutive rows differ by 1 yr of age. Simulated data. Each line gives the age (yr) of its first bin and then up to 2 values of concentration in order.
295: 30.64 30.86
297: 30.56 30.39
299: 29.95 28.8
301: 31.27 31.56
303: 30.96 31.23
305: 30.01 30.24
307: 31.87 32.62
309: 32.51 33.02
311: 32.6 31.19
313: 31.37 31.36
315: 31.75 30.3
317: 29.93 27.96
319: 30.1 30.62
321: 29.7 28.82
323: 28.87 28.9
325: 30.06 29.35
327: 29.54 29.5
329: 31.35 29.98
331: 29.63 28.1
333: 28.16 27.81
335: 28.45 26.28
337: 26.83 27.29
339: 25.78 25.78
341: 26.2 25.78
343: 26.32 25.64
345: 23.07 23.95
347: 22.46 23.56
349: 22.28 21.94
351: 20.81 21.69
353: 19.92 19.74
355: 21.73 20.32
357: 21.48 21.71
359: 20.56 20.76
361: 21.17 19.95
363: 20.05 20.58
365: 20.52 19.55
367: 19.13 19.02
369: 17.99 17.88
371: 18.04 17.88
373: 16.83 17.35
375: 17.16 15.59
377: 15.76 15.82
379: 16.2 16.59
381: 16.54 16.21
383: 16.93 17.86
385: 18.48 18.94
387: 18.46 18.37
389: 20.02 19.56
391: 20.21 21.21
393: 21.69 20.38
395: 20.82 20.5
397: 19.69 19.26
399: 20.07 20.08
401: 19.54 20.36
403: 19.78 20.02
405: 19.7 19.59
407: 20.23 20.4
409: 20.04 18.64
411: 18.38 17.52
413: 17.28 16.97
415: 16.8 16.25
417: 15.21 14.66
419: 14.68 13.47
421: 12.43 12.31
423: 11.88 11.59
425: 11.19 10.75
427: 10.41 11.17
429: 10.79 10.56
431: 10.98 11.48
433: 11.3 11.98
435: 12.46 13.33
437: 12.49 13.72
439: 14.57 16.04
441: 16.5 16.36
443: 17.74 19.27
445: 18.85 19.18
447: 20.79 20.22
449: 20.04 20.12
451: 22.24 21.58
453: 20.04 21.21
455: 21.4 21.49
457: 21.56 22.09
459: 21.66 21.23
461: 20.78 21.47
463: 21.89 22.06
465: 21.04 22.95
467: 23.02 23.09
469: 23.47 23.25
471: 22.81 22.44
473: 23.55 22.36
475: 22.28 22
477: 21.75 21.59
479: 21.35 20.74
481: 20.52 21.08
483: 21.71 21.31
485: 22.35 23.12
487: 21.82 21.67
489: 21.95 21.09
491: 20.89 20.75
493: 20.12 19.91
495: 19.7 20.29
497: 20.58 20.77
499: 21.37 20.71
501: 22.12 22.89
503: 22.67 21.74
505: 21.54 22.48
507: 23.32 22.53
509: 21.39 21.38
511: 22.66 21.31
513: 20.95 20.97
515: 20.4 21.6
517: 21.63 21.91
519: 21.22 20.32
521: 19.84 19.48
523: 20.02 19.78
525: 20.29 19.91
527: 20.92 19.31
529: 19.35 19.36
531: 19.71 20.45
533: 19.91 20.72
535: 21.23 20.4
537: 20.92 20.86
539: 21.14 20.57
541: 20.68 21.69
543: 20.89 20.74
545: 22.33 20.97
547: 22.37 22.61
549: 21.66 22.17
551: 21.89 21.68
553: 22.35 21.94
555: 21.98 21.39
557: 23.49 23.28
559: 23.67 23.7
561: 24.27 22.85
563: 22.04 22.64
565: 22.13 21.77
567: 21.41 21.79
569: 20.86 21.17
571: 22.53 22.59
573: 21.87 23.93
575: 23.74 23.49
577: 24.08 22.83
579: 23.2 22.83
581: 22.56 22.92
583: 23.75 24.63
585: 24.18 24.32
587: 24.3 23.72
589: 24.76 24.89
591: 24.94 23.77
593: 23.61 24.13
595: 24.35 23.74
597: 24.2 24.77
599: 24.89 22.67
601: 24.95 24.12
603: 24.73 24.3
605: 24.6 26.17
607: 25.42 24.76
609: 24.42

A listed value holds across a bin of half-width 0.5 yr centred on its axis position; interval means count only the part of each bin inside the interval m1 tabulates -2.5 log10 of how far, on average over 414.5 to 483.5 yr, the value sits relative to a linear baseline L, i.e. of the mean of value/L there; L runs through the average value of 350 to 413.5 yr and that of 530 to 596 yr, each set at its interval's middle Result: 0.14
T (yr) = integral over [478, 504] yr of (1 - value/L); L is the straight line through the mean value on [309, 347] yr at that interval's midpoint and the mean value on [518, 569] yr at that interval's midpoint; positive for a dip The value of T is 2.1 yr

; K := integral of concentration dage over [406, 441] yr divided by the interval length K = 14.3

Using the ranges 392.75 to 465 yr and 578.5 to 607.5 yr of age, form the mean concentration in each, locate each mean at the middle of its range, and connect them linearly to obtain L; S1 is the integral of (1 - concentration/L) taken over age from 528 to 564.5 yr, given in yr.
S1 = 1.1 yr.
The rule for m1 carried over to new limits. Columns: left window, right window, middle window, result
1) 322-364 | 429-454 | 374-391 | 0.22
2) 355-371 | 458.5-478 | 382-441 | 0.27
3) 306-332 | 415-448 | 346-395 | 0.18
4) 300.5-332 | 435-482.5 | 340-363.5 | 0.25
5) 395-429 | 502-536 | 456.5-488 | -0.16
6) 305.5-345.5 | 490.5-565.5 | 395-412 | 0.30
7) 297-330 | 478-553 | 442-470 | 0.14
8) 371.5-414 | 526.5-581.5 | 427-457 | 0.19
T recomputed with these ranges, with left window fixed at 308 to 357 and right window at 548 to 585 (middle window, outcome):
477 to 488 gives 1.2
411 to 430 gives 8.8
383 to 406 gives 5.6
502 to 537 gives 3.9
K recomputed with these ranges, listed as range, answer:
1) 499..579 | 21.6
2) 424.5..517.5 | 19.7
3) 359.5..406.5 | 18.9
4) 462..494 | 21.9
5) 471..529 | 21.3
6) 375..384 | 16.3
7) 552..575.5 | 22.5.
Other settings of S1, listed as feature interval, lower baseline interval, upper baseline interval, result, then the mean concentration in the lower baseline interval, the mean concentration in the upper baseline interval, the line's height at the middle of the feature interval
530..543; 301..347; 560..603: 2.0 yr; 29.1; 23.4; 24.4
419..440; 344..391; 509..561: 8.3 yr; 19.4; 21.2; 20.1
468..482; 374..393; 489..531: -1.4 yr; 17.9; 21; 20.1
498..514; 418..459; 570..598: -2.0 yr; 15.8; 23.7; 19.5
